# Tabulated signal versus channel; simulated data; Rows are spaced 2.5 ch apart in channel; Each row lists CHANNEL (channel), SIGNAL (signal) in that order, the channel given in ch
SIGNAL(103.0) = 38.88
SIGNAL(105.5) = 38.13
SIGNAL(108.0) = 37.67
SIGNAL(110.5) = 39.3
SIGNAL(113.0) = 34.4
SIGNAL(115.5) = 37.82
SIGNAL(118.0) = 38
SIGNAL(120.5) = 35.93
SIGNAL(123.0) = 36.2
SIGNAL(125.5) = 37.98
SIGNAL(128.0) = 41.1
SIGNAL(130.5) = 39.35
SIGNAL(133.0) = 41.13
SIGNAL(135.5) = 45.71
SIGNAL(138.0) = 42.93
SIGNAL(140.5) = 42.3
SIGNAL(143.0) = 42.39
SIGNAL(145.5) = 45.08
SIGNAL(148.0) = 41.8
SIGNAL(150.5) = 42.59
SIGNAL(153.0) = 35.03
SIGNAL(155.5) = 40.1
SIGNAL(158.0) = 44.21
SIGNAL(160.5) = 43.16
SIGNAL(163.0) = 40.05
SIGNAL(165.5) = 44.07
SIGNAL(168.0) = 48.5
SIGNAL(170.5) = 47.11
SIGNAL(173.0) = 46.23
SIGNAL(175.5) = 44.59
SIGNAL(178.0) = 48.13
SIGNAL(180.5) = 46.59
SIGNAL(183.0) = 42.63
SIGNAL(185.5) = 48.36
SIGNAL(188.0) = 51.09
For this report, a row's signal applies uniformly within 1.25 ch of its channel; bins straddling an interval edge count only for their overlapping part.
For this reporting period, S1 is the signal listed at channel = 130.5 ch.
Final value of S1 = 39.35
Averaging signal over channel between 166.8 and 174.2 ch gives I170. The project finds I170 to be 47.3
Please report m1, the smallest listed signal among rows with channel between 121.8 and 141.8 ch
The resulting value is 36.2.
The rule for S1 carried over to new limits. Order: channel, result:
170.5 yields 47.11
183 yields 42.63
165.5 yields 44.07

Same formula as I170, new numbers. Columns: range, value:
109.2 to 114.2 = 36.9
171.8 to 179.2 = 46.3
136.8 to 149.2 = 42.9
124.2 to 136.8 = 41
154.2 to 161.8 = 42.4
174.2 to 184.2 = 45.5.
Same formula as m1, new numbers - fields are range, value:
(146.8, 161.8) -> 35.03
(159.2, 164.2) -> 40.05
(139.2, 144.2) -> 42.3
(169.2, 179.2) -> 44.59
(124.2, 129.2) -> 37.98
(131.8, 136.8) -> 41.13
